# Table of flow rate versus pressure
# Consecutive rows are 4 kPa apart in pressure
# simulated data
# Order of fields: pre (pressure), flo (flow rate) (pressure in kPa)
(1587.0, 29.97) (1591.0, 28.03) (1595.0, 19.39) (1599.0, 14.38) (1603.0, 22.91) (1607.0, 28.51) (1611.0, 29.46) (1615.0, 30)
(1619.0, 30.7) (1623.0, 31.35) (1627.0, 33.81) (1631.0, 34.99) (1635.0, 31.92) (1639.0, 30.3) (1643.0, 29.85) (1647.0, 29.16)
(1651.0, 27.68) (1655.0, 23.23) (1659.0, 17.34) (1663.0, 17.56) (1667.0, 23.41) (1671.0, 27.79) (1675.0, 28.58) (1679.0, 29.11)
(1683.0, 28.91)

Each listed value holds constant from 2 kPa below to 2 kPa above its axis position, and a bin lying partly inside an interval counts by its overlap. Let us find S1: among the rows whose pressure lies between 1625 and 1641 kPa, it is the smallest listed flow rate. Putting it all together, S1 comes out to 30.3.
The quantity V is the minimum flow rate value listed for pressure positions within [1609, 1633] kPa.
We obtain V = 29.46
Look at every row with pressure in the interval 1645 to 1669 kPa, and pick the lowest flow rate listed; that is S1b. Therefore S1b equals 17.34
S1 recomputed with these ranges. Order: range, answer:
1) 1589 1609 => 14.38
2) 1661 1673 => 17.56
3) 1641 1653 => 27.68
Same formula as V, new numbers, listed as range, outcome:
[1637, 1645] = 29.85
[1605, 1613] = 28.51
